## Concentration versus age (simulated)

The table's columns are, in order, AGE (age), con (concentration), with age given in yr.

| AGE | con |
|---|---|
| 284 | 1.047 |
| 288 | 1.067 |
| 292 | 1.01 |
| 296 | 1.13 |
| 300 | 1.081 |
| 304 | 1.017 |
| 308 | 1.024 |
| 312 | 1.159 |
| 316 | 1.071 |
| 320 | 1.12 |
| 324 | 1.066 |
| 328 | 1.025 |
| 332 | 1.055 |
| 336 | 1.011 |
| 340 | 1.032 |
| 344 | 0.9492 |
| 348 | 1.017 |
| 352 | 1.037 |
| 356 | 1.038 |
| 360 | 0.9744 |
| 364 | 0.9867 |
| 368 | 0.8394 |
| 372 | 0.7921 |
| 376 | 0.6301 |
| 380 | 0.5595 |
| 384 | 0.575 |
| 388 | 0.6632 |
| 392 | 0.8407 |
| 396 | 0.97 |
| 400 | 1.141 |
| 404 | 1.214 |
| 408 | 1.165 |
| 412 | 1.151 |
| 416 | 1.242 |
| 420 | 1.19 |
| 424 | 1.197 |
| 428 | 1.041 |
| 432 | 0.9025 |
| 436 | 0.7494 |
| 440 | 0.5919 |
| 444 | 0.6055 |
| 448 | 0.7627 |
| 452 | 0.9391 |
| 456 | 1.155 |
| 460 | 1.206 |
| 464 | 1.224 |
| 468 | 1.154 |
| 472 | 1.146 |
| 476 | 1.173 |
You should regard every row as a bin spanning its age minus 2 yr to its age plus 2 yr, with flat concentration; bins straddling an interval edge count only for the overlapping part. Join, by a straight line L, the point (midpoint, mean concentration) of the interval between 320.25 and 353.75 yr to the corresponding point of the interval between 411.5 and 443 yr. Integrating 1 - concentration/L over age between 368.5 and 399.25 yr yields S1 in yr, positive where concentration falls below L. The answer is 8.11 yr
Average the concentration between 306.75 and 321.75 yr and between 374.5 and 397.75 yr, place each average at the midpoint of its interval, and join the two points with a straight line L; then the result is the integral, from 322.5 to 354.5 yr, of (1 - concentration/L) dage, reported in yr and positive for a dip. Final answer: -2.0 yr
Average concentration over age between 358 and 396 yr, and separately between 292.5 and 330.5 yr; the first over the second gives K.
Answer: 0.72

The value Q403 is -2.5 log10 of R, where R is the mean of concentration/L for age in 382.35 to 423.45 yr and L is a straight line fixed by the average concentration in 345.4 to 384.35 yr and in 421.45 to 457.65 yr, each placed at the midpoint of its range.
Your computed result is -0.18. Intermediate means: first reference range 0.858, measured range 1.03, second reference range 0.885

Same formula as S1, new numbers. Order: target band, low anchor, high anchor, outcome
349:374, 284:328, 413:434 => 3.3 yr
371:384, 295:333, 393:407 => 5.4 yr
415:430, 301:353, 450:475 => -0.7 yr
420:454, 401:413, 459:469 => 9.1 yr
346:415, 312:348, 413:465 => 6.4 yr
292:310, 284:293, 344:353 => -0.4 yr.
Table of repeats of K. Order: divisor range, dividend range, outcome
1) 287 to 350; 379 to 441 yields 0.91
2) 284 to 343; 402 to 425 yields 1.13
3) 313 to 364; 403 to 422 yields 1.15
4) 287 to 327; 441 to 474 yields 0.94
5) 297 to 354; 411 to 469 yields 0.96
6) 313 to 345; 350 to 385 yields 0.80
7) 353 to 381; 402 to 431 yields 1.37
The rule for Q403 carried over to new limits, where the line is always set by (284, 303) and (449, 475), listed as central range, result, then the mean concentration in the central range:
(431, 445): 0.496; 0.706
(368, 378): 0.429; 0.737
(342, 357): 0.080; 1.01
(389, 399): 0.213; 0.905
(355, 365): 0.096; 0.997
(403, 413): -0.066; 1.18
